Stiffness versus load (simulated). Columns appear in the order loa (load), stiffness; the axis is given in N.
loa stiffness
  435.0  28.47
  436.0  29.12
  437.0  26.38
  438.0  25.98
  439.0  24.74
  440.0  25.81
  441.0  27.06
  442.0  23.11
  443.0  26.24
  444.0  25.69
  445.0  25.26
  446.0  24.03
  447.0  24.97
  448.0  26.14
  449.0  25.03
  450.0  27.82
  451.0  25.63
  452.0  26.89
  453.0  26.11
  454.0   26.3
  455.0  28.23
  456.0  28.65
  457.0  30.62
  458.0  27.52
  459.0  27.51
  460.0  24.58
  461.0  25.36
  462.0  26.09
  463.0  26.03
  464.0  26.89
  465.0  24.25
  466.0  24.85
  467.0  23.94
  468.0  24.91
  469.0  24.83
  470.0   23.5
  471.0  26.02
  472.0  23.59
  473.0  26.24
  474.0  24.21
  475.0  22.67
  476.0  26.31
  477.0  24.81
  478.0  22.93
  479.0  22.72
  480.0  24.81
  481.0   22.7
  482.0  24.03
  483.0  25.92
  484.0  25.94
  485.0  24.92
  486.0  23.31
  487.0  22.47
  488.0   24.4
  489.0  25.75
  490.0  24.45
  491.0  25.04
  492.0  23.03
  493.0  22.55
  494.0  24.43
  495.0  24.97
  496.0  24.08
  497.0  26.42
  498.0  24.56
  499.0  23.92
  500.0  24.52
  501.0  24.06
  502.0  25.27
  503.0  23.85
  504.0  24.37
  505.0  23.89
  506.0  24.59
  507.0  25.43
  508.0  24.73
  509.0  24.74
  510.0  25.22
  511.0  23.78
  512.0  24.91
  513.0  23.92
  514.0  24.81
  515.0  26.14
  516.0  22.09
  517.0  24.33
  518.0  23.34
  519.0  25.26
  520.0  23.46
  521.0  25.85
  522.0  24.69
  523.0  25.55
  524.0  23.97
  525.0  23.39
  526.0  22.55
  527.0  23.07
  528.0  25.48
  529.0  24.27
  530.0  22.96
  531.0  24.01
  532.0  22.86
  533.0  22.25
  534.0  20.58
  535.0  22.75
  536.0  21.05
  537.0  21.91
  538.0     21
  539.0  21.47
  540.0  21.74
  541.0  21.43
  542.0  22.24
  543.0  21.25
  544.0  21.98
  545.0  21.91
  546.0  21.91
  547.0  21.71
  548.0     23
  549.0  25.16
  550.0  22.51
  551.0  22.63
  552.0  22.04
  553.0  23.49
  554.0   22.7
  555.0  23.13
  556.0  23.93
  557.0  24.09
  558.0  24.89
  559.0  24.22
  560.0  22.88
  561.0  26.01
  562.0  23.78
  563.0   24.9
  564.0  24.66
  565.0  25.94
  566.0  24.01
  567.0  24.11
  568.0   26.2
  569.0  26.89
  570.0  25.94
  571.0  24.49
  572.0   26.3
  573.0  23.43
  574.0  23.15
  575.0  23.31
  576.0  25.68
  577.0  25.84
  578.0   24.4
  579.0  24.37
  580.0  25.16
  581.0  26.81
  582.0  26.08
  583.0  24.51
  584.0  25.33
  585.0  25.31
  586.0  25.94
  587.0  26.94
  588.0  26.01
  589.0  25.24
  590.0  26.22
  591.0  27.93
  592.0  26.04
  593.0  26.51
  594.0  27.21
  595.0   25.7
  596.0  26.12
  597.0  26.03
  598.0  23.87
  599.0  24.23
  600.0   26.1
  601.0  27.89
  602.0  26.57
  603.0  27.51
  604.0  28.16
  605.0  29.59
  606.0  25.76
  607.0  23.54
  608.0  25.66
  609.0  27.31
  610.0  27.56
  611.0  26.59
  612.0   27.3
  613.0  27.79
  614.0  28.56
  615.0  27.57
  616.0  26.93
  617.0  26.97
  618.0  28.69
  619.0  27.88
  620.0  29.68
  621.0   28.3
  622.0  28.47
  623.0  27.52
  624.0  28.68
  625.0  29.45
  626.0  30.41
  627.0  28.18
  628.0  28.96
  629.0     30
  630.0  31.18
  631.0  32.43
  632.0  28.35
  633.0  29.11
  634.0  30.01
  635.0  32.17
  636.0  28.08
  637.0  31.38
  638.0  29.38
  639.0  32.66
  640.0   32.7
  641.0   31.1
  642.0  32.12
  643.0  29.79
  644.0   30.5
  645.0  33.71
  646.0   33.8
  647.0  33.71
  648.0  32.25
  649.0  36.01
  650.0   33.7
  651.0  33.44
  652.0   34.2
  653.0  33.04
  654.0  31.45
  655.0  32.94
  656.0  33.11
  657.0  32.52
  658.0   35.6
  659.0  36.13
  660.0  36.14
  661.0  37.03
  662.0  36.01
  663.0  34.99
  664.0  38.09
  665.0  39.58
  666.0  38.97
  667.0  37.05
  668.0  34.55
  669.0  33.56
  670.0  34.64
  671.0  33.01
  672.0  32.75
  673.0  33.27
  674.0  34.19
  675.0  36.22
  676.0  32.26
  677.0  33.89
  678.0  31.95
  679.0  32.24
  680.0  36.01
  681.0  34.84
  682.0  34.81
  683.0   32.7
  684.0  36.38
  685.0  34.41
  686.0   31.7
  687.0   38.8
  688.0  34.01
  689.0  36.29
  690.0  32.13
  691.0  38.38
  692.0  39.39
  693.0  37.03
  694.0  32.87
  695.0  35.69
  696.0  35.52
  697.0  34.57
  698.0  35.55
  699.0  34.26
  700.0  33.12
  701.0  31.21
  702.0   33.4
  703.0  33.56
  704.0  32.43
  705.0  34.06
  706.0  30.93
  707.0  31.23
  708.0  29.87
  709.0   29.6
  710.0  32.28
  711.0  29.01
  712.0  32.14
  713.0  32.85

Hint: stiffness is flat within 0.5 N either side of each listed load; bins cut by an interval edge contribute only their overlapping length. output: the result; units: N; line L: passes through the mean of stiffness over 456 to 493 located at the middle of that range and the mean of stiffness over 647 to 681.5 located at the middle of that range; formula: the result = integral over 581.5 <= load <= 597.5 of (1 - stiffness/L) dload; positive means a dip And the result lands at 2.45 N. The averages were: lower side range 24.9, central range 26.1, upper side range 34.6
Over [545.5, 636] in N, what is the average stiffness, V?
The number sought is 26.2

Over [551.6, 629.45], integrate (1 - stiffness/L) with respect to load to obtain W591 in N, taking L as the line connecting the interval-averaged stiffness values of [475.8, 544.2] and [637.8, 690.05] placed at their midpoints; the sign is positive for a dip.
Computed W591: 8.3 N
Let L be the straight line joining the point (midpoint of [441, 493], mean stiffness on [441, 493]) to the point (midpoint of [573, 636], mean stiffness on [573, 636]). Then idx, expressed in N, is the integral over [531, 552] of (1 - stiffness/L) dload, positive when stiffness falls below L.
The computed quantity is 3.3 N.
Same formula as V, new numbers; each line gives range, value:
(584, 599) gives 26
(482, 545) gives 23.8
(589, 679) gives 30.6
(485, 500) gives 24.3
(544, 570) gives 23.9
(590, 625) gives 27.1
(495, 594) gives 24.2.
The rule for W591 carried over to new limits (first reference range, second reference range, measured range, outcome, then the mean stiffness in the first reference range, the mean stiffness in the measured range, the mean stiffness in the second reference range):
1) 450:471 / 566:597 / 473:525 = 3.1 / 26.2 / 24.4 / 25.6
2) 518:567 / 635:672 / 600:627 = 2.1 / 23.3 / 27.7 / 33.8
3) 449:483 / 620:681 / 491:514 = 2.1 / 25.5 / 24.4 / 32.7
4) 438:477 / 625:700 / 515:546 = 6.0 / 25.7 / 23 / 33.6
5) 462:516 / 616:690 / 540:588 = 7.0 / 24.5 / 24.2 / 32.7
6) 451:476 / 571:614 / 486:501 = 0.9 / 25.8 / 24.3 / 26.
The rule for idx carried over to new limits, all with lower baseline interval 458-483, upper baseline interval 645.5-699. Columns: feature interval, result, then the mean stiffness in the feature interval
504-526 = 2.1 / 24.4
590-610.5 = 3.1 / 26.5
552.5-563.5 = 1.9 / 24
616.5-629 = 1.4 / 28.7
